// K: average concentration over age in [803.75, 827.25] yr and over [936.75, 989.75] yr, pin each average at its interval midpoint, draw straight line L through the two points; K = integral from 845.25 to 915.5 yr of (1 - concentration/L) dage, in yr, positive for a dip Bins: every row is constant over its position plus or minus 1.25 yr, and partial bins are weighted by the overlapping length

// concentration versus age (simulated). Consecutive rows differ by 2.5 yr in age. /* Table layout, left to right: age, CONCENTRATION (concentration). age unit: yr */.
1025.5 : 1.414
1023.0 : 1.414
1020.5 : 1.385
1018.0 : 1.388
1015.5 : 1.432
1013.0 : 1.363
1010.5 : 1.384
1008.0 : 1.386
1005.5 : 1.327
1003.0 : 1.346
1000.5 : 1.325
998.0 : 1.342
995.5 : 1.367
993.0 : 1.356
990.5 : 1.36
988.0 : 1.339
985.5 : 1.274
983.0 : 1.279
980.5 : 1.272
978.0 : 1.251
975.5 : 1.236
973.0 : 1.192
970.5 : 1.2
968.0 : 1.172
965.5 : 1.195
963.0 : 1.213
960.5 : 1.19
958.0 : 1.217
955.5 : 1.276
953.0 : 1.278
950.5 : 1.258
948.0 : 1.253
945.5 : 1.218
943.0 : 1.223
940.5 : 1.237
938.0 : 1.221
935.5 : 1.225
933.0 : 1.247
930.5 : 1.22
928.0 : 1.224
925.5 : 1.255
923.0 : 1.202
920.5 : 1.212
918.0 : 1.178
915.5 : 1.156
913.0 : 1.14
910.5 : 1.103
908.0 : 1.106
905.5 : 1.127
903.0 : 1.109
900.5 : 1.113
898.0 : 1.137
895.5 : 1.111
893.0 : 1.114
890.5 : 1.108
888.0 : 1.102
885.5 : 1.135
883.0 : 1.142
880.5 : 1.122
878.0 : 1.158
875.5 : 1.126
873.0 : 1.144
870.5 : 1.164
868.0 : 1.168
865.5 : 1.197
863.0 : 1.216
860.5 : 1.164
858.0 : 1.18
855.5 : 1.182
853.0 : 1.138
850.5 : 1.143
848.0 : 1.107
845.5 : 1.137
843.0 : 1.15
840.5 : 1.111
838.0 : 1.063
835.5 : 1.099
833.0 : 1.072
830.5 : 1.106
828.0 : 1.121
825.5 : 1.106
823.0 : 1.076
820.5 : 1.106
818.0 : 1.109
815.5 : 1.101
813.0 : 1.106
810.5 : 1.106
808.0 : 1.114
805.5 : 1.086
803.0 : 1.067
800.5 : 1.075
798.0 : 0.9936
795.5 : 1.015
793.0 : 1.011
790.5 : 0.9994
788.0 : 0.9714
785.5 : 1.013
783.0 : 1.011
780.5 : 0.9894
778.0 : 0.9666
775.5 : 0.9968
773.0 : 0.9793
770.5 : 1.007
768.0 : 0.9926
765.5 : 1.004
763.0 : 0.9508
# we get 1.3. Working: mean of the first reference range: 1.1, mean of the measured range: 1.14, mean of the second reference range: 1.24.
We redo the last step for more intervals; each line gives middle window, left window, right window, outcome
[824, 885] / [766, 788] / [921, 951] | -1.59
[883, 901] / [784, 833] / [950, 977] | 0.48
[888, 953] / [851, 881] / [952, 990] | 1.30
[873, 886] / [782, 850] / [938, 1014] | 0.21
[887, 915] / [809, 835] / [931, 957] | 1.79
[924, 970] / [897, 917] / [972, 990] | -1.03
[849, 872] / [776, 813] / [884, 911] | -1.82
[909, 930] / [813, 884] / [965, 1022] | 0.64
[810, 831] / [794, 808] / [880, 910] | -0.74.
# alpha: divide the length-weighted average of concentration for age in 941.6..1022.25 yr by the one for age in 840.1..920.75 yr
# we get 1.13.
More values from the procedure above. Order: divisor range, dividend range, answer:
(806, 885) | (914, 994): 1.10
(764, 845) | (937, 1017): 1.22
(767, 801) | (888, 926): 1.14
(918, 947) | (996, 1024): 1.12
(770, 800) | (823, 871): 1.14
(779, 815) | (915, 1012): 1.21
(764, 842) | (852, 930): 1.10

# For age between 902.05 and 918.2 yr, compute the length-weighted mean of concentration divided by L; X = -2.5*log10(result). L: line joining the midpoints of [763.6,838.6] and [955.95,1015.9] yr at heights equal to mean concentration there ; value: 0.058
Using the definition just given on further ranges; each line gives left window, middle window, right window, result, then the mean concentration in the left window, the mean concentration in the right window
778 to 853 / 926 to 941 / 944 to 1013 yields -0.006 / 1.07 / 1.28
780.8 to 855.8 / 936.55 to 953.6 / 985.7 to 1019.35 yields 0.029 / 1.08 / 1.36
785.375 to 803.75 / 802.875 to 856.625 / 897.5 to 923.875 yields -0.055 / 1.02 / 1.14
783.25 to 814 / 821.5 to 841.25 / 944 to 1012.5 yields -0.007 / 1.04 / 1.28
